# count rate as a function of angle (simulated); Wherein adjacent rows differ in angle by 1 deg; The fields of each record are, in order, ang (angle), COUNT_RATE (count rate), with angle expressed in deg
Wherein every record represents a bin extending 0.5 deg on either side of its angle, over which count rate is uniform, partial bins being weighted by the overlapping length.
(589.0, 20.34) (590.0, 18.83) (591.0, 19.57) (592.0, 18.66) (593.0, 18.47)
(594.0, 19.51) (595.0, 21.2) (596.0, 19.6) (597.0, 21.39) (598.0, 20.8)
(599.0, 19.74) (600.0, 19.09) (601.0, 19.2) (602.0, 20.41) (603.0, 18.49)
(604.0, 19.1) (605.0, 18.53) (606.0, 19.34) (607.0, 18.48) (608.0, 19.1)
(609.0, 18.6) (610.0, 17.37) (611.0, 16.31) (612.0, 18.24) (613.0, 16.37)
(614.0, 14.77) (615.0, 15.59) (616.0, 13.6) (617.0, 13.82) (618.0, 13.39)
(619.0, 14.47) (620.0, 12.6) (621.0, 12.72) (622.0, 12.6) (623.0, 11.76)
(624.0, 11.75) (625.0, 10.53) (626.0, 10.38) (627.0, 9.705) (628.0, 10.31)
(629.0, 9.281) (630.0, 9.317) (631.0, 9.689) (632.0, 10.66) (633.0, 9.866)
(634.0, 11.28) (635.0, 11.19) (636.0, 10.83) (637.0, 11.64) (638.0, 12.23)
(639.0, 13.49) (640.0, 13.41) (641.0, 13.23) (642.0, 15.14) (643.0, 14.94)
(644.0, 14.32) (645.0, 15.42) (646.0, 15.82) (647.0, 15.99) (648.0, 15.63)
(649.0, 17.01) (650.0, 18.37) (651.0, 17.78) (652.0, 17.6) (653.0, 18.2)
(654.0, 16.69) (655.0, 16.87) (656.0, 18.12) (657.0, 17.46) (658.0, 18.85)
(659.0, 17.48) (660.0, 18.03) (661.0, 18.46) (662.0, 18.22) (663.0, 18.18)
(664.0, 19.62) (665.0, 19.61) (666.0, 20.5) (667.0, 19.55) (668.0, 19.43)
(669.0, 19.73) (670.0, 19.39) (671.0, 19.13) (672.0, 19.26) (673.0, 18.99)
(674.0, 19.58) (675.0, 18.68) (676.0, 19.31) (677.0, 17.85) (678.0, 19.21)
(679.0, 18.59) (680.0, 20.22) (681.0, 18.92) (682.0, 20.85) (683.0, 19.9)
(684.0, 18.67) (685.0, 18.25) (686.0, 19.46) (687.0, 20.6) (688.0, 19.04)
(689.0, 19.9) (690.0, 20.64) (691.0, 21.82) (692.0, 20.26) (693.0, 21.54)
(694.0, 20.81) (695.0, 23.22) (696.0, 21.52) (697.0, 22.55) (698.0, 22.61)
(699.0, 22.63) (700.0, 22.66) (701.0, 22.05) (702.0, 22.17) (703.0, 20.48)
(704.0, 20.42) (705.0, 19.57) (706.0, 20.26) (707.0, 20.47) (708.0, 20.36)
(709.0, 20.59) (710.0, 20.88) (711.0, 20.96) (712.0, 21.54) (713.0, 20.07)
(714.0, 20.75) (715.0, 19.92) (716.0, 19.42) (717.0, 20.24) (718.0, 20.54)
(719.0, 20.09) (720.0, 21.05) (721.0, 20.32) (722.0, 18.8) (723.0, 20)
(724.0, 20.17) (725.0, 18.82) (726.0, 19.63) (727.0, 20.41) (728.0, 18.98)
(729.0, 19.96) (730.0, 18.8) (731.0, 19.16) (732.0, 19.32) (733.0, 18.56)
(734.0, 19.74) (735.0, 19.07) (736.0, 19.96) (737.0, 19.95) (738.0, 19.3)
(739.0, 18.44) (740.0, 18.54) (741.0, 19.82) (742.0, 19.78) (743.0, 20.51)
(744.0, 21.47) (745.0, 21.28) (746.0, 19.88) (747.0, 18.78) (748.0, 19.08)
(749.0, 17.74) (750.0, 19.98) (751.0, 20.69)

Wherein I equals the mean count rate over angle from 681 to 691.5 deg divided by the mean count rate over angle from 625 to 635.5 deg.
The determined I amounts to 1.95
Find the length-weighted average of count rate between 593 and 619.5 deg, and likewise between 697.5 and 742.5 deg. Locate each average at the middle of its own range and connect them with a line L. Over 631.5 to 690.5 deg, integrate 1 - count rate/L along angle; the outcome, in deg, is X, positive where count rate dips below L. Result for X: 5.6 deg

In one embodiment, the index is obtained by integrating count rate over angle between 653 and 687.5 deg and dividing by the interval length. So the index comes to 18.9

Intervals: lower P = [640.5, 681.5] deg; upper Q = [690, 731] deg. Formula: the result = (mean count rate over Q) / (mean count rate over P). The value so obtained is 1.2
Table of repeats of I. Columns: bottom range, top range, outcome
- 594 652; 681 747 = 1.34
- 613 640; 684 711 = 1.75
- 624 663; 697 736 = 1.42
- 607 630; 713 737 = 1.43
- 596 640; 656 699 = 1.34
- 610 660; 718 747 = 1.40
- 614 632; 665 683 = 1.63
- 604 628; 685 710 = 1.42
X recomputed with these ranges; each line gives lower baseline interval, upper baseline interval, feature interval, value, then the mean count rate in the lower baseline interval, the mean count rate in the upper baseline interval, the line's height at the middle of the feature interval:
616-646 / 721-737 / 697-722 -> -4.0 deg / 12.2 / 19.5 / 18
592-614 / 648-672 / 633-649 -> 4.3 deg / 18.9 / 18.4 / 18.6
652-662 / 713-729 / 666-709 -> -3.3 deg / 17.8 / 19.9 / 18.8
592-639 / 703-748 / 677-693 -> -1.4 deg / 15.1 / 19.9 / 18.1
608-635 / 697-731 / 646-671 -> -3.4 deg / 13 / 20.5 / 16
